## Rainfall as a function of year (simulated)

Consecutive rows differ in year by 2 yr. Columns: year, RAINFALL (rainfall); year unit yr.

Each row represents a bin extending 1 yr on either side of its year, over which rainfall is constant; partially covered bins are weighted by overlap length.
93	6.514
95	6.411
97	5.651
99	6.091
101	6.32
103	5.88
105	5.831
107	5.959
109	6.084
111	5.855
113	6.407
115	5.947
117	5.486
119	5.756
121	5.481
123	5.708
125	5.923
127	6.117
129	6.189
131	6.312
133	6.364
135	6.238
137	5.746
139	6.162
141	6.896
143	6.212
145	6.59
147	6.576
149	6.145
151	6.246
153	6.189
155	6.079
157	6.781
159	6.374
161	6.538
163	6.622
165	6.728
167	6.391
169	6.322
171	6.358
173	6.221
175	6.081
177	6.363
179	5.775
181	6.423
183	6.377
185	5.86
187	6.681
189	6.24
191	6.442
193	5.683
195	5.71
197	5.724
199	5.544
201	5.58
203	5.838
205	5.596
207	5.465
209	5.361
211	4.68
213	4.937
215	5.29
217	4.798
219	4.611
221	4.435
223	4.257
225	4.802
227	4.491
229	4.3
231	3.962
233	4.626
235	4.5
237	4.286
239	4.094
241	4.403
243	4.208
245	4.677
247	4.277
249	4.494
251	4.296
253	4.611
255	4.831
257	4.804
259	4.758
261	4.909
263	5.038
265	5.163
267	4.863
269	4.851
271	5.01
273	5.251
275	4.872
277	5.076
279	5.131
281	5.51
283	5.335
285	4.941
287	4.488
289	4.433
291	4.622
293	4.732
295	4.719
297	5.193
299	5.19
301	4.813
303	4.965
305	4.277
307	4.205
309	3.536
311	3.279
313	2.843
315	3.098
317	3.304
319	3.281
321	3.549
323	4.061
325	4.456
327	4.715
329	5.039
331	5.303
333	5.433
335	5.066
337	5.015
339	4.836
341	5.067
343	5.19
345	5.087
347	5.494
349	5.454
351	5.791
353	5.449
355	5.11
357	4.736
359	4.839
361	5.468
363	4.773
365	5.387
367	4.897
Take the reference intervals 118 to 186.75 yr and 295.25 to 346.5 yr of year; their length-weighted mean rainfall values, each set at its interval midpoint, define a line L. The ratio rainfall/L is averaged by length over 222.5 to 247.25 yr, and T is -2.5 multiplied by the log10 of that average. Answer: 0.22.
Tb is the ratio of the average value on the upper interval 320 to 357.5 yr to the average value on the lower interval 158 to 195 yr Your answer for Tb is 0.79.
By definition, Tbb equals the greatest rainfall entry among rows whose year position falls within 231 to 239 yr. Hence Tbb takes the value 4.626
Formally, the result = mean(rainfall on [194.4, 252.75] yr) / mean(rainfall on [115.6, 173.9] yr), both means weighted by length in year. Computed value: 0.8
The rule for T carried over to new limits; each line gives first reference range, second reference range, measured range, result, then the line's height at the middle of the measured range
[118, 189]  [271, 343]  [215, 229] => 0.20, 5.5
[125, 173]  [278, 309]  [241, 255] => 0.18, 5.28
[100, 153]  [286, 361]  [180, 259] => 0.08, 5.4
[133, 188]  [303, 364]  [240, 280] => 0.12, 5.34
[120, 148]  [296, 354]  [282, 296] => 0.03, 4.89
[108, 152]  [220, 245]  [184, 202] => -0.18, 5.04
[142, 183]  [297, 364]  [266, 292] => 0.05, 5.16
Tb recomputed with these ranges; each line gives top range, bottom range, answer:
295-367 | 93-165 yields 0.76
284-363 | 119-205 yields 0.75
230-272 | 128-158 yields 0.73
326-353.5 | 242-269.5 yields 1.11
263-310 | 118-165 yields 0.78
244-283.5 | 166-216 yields 0.83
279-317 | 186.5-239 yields 0.87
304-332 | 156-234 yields 0.69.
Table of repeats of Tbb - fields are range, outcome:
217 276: 5.251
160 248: 6.728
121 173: 6.896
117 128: 6.117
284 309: 5.193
